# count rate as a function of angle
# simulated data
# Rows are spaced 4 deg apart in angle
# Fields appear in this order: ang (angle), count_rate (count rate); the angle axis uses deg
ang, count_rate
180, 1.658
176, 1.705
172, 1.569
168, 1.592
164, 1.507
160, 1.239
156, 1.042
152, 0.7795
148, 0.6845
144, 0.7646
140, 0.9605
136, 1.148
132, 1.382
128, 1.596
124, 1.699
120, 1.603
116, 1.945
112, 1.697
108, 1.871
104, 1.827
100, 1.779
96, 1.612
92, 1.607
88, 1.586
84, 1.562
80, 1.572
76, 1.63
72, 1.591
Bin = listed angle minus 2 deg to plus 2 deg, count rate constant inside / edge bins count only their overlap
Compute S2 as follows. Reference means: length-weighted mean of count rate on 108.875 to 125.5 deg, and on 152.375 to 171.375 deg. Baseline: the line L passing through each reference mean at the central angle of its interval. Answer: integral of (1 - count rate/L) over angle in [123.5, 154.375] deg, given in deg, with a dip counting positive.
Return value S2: 9.1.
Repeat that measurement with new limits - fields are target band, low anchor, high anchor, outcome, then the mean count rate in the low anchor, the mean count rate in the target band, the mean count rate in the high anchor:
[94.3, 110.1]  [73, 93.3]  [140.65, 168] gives -3.6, 1.59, 1.77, 1.04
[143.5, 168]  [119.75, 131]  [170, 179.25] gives 8.5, 1.62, 1.07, 1.64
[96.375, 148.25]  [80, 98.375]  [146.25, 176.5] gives -1.5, 1.59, 1.49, 1.25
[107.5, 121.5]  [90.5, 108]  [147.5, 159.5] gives -2.6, 1.73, 1.78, 0.905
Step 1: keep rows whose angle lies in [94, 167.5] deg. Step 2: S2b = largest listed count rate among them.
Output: 1.945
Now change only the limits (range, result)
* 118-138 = 1.699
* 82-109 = 1.871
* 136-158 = 1.148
